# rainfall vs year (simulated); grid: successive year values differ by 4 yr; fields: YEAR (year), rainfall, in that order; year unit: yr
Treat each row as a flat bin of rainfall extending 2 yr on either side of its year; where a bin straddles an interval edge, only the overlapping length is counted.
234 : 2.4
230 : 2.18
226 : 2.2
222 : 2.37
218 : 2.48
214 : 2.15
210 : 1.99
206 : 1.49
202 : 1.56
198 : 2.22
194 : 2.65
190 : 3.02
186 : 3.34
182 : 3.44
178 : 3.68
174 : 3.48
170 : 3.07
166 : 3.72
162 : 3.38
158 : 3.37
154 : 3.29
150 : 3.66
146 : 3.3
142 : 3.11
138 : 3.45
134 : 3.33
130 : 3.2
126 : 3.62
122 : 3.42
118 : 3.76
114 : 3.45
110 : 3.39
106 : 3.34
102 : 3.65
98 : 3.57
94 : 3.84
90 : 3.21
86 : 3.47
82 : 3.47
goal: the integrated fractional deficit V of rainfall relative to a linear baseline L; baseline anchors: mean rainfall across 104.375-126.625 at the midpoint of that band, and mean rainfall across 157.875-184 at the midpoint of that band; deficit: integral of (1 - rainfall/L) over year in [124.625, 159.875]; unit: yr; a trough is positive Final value 1.10 yr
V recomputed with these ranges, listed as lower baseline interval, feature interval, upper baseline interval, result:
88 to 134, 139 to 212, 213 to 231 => -4.67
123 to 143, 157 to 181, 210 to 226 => -4.63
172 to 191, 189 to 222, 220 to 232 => 7.04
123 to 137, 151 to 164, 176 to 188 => 0.27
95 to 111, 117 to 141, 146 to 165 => 0.25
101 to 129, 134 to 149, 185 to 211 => -0.96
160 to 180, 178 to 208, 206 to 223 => 2.47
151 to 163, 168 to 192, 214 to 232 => -2.79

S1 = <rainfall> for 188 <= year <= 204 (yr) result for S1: 2.36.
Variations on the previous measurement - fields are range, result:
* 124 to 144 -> 3.34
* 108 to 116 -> 3.42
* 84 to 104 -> 3.55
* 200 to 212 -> 1.68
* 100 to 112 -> 3.46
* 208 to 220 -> 2.21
